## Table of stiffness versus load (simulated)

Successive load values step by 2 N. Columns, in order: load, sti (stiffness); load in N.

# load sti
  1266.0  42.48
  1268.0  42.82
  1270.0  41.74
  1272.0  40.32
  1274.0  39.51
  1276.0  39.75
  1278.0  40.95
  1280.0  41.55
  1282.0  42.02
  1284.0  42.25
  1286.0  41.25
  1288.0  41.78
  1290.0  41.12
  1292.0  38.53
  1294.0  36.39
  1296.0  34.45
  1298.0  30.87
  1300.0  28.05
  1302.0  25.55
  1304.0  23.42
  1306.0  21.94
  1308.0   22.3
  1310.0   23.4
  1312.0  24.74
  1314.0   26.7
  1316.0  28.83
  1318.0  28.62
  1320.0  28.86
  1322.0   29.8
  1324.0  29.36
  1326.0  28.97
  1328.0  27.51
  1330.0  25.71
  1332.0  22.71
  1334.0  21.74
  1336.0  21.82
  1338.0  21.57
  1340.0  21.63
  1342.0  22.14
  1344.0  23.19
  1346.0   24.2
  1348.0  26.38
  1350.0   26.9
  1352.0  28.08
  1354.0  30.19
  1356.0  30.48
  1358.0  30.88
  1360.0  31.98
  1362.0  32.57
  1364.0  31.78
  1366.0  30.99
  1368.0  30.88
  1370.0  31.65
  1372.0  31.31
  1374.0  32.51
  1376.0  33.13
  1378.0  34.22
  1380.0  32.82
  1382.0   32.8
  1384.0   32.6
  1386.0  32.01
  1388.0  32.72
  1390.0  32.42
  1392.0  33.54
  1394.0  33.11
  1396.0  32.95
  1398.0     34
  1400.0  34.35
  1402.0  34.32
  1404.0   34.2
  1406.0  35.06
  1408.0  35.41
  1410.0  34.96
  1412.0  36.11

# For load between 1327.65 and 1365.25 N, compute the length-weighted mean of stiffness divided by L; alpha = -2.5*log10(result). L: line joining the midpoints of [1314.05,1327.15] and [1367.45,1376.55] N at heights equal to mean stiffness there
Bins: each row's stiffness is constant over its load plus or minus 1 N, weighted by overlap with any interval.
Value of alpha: 0.16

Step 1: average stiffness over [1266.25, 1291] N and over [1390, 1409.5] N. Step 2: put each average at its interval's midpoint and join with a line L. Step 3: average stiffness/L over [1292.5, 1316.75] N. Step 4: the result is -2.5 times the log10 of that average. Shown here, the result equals 0.403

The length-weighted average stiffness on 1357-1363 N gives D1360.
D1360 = 31.8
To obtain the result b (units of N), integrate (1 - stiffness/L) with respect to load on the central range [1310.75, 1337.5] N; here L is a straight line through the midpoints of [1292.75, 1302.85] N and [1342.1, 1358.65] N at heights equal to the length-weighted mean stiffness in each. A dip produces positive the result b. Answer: 2.6 N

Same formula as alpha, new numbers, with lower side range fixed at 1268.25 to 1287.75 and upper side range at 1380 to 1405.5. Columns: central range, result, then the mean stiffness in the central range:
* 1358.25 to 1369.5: 0.12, 31.6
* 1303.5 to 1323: 0.43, 25.9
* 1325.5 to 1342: 0.49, 23.7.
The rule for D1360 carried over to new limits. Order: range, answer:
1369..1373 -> 31.5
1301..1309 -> 23.3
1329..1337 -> 23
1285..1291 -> 41.4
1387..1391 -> 32.6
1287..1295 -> 39.5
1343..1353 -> 25.8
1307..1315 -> 24.3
